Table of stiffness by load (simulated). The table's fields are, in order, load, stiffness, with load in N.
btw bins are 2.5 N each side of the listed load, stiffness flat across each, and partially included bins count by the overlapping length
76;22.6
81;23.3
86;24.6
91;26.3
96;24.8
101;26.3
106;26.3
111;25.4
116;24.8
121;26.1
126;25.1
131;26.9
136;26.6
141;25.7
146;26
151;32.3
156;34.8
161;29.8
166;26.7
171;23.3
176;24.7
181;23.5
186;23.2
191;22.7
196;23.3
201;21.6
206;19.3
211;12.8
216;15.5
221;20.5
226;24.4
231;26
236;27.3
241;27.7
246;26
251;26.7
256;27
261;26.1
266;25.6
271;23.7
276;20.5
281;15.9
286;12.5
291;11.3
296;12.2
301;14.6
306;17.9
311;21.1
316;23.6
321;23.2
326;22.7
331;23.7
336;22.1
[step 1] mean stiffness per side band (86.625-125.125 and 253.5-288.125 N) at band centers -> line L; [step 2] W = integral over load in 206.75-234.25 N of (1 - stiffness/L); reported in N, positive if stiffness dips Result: 3.44 N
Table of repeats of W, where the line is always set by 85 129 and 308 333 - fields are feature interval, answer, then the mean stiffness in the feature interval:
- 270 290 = 5.2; 17.2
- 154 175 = -2.9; 28.2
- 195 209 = 2.0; 20.9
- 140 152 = -1.3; 27.8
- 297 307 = 3.3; 15.4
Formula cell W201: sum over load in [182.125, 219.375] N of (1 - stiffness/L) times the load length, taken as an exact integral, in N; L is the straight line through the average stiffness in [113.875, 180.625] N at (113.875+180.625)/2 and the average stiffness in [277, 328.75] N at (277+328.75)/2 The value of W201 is 6.17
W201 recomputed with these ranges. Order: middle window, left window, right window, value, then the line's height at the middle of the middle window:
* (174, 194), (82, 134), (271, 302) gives -2.17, 21.2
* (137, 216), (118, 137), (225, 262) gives 5.60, 26.3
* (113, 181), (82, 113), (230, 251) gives -2.72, 26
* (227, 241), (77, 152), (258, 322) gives -3.55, 21.2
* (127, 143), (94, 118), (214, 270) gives -0.57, 25.4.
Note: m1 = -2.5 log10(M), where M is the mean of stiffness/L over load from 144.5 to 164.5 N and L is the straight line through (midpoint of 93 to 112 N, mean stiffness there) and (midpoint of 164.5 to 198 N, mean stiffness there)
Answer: -0.25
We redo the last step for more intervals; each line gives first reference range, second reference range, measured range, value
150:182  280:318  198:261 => -0.06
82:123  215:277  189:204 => 0.12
